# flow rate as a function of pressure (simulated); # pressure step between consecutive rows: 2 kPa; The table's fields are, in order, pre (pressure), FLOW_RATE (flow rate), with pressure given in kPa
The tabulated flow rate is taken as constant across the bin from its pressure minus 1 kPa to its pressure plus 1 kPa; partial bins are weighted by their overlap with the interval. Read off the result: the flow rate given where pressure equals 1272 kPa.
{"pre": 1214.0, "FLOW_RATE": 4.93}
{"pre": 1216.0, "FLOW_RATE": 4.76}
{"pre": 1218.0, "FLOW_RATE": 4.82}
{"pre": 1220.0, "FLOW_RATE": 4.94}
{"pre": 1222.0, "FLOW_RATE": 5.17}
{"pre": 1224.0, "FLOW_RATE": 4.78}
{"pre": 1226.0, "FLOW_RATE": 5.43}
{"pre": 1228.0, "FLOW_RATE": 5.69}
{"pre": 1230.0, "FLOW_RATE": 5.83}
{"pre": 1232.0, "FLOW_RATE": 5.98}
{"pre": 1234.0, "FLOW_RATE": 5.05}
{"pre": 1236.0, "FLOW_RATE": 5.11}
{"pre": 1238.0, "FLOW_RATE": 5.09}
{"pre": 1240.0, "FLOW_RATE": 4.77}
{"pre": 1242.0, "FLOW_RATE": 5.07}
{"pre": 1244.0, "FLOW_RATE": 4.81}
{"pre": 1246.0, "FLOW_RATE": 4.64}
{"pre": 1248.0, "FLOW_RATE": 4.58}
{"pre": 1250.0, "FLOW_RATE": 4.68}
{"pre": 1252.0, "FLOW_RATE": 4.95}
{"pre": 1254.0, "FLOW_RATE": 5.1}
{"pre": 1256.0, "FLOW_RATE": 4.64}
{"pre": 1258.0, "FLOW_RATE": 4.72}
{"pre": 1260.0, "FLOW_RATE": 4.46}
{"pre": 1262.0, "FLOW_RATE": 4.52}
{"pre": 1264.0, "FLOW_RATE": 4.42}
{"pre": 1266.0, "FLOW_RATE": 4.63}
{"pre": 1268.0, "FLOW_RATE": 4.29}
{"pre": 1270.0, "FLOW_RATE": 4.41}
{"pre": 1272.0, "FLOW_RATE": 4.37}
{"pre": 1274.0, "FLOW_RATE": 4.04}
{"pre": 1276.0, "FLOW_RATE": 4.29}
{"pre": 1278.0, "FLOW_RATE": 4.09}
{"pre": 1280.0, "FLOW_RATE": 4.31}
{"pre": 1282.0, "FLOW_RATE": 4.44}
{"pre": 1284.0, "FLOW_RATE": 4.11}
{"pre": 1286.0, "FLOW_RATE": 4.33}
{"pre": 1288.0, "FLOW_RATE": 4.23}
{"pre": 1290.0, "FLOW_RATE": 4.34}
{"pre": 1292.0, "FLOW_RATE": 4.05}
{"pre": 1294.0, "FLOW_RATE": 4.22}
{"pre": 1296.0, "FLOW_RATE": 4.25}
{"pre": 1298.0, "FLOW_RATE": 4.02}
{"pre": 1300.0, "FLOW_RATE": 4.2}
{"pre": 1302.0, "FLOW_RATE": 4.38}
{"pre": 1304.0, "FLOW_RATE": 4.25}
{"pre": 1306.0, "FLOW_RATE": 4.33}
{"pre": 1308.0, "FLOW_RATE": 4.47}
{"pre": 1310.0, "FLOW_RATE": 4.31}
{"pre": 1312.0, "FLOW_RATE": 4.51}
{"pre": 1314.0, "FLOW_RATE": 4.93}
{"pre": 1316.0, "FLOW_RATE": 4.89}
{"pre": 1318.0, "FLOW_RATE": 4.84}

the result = 4.37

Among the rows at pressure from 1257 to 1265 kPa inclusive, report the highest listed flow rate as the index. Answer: 4.72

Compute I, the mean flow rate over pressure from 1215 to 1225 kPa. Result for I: 4.89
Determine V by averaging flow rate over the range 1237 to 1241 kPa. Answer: 4.93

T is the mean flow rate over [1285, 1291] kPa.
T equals 4.3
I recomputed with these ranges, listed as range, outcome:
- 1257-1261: 4.59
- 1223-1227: 5.11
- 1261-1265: 4.47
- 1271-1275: 4.21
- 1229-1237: 5.49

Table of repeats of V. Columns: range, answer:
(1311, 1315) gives 4.72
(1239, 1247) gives 4.82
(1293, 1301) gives 4.17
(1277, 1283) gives 4.28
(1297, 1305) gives 4.21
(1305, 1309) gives 4.4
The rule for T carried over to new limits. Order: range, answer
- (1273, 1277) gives 4.17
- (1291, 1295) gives 4.13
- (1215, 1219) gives 4.79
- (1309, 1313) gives 4.41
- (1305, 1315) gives 4.51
